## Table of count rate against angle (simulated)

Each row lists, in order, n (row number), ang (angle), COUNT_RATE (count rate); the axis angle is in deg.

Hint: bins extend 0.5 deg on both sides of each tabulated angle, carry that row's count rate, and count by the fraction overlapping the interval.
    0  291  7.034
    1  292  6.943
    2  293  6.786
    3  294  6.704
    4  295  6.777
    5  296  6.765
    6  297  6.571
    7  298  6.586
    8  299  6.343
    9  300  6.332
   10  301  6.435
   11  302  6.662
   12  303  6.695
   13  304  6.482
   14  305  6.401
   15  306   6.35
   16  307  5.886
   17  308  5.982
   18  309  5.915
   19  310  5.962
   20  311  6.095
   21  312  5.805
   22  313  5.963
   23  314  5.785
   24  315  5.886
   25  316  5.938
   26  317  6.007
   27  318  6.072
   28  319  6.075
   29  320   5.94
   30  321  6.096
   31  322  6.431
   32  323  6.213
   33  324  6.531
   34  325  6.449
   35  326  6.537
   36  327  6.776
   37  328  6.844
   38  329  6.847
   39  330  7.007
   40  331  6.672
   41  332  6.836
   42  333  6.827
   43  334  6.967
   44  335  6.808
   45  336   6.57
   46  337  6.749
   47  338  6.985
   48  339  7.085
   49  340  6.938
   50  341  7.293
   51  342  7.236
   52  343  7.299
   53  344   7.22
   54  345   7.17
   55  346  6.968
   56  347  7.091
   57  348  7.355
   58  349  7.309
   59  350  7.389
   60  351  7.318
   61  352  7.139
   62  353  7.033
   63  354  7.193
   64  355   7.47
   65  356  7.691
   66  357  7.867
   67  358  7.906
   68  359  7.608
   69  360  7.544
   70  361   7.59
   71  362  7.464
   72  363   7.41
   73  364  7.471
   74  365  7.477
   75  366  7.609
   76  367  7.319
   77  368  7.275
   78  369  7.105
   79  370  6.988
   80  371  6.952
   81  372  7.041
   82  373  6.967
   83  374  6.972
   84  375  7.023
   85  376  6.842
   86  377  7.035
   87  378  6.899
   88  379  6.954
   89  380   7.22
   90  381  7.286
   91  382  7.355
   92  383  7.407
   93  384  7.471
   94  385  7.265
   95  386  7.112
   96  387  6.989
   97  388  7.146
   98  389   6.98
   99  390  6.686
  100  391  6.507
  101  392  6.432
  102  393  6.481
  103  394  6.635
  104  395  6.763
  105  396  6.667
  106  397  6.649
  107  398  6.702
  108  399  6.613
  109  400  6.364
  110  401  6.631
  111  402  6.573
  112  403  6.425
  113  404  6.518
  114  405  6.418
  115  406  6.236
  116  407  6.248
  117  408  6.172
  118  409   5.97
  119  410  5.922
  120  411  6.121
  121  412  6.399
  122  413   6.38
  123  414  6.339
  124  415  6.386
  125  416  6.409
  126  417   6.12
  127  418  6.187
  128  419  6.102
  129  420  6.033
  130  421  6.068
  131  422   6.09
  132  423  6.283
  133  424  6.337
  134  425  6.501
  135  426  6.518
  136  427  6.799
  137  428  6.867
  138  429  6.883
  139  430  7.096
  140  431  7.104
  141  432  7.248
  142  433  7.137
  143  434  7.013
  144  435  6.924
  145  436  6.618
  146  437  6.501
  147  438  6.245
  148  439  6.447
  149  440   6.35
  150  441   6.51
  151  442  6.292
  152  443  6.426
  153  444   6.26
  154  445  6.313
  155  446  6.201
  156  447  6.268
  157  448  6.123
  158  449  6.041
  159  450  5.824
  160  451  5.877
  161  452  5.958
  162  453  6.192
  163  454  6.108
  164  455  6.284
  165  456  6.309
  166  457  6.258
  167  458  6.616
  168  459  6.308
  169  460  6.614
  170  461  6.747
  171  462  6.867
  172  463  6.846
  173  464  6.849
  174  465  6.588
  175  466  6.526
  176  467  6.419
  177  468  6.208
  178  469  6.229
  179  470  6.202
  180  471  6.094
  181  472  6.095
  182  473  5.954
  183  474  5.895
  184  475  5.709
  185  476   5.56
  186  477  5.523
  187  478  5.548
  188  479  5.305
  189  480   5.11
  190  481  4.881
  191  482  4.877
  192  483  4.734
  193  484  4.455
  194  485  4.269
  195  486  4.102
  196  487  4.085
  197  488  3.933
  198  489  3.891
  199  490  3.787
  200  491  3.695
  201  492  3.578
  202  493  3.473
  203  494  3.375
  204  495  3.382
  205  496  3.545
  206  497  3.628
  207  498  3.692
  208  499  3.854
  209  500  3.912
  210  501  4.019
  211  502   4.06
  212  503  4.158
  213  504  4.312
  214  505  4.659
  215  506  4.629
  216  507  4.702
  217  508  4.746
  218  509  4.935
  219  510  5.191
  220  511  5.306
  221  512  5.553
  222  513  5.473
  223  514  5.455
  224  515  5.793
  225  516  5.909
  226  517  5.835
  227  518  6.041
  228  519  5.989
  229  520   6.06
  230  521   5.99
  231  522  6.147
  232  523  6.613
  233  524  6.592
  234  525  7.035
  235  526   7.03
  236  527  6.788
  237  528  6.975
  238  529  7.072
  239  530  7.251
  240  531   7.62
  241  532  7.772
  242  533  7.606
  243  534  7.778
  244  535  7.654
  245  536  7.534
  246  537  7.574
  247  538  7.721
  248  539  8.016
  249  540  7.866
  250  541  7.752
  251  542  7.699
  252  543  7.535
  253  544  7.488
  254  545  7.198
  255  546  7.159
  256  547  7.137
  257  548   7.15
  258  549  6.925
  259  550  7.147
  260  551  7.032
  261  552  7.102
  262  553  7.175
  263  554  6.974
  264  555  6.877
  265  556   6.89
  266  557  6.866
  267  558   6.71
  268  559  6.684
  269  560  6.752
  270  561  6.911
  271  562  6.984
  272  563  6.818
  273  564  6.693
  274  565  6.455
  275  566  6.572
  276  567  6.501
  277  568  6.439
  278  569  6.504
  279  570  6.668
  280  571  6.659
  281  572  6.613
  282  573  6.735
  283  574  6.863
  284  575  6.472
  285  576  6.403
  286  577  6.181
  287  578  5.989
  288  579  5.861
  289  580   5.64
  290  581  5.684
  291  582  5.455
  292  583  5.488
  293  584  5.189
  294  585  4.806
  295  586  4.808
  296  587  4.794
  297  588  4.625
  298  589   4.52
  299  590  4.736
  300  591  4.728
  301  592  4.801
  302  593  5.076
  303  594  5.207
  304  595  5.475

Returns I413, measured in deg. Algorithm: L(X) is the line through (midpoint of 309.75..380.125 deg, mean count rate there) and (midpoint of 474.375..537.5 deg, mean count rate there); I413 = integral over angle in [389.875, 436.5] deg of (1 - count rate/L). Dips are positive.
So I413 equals -2.0 deg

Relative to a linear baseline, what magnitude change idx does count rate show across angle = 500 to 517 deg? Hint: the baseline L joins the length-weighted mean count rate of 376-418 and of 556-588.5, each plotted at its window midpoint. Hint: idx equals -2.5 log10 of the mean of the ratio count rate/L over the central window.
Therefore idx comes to 0.28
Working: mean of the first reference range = 6.65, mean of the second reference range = 6.19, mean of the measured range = 4.93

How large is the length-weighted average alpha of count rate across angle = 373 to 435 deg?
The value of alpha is 6.66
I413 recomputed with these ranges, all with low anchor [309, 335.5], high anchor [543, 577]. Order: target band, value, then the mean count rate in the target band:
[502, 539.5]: 3.0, 6.23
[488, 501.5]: 6.1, 3.69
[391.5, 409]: 0.1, 6.49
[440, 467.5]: 1.1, 6.36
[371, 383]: -1.1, 7.06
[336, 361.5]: -3.5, 7.28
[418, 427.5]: 0.4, 6.3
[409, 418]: 0.4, 6.24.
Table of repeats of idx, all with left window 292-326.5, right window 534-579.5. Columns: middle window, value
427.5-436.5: -0.06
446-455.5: 0.10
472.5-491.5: 0.37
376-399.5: -0.07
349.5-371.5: -0.15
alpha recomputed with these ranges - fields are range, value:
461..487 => 5.7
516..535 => 6.79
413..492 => 6.02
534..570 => 7.1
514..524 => 6.04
